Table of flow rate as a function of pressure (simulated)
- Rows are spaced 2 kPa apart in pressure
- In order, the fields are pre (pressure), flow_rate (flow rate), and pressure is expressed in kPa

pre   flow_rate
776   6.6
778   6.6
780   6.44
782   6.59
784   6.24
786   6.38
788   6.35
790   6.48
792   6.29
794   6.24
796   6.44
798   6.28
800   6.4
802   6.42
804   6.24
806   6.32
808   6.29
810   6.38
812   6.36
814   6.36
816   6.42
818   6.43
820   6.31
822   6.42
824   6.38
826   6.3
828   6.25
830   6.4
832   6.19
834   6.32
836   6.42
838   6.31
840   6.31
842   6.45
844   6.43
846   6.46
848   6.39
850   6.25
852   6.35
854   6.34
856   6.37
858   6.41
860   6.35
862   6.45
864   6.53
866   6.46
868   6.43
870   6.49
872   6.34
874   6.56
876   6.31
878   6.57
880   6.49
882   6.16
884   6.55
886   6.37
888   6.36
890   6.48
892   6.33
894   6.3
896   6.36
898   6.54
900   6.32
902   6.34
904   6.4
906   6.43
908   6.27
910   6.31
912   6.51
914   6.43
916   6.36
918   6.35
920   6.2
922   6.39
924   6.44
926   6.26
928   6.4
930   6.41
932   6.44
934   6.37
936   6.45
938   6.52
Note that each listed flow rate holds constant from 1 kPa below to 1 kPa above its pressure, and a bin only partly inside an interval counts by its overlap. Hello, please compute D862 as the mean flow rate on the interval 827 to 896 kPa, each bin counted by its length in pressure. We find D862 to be 6.39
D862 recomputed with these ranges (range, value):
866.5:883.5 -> 6.42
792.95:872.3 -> 6.37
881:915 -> 6.38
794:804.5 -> 6.35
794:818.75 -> 6.36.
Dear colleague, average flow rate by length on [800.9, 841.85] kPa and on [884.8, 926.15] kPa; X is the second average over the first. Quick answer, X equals 1.00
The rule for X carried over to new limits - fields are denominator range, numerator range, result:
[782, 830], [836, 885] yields 1.01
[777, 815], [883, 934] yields 1.00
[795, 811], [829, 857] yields 1.00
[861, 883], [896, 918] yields 0.99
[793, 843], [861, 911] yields 1.01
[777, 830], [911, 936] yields 1.00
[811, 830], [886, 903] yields 1.00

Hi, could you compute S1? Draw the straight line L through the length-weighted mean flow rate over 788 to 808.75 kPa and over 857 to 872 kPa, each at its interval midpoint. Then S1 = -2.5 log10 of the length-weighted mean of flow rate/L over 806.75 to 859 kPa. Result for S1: 0.006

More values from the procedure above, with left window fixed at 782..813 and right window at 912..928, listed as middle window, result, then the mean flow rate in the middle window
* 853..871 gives -0.01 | 6.43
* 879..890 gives -0.01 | 6.39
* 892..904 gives 0.00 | 6.37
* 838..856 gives 0.00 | 6.37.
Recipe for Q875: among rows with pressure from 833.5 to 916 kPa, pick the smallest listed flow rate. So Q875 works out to 6.16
